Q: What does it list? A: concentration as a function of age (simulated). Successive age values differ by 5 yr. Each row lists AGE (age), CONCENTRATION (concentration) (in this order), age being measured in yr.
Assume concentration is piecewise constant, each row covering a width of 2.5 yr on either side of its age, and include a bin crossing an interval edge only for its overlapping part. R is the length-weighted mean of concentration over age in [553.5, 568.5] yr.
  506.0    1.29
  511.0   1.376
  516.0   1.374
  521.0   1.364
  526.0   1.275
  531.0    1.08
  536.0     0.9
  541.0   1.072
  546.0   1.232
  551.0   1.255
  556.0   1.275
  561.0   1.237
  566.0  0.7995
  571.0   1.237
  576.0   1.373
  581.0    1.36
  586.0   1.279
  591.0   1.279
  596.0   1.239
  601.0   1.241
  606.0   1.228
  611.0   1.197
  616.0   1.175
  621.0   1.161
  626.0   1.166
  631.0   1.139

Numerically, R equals 1.1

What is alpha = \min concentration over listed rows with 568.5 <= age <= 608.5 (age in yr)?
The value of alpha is 1.228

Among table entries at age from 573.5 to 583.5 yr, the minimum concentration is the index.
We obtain 1.36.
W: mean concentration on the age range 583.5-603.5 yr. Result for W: 1.26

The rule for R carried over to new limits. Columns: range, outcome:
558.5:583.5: 1.2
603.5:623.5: 1.19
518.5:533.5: 1.24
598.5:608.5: 1.23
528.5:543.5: 1.02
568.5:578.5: 1.31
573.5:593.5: 1.32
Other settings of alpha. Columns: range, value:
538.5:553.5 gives 1.072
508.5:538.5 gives 0.9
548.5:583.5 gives 0.7995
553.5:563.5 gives 1.237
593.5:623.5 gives 1.161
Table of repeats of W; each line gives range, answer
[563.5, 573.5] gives 1.02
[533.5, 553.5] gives 1.11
